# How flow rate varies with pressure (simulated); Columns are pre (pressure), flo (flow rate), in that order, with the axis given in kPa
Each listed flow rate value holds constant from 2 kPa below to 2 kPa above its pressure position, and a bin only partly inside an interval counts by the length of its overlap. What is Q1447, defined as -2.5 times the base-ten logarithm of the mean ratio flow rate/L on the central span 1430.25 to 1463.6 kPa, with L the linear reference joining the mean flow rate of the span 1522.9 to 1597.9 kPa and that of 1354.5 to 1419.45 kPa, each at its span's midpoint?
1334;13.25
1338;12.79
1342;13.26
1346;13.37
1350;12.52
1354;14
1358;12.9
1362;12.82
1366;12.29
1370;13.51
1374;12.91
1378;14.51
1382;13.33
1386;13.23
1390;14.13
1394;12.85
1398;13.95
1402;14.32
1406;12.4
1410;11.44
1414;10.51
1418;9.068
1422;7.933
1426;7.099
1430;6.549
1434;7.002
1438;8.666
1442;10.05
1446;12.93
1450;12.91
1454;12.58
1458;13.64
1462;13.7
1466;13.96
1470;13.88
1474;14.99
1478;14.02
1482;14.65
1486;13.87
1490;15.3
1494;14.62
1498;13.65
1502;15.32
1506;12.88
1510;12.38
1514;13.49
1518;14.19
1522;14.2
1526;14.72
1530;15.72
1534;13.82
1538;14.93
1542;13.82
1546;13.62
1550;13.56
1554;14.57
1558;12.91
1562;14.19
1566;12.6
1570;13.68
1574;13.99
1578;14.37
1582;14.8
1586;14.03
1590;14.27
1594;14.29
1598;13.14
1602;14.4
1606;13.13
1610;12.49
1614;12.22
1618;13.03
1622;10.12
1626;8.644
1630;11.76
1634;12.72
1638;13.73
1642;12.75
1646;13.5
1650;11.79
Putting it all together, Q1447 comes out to 0.19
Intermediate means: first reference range 12.8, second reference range 14.1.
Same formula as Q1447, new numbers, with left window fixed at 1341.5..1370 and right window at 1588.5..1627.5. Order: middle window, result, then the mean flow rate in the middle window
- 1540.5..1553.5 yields -0.087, 13.8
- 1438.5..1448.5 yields 0.159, 11.1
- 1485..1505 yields -0.136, 14.5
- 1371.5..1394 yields -0.045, 13.6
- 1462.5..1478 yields -0.108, 14.2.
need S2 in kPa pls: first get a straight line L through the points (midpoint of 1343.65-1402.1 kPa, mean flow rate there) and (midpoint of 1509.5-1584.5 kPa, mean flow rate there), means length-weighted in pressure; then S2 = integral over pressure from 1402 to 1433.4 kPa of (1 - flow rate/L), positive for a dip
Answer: 9.3 kPa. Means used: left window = 13.3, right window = 14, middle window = 9.5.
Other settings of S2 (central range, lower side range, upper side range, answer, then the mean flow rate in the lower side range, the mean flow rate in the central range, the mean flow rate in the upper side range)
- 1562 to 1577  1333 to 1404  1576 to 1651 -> -0.7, 13.3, 13.6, 12.9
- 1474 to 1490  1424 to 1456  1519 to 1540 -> -3.2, 9.72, 14.4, 14.7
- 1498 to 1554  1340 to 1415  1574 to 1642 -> -4.5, 13.1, 14.1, 13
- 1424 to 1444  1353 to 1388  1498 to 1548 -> 8.4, 13.3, 7.87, 14.1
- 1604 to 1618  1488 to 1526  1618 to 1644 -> -0.7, 14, 12.7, 11.7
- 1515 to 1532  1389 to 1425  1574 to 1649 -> -3.1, 11.6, 14.6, 13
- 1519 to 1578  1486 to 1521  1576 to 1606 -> 0.0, 14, 14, 14.1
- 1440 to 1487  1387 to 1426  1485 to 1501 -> 0.3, 11.6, 13.4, 14.5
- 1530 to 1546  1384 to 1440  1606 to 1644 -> -4.0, 10.7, 14.3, 12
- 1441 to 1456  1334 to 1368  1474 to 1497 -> 2.0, 13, 12.3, 14.5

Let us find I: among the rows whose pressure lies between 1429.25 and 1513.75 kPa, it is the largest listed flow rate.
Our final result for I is 15.32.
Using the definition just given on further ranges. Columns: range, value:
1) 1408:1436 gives 11.44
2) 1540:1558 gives 14.57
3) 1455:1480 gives 14.99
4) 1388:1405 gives 14.32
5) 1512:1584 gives 15.72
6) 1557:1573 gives 14.19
